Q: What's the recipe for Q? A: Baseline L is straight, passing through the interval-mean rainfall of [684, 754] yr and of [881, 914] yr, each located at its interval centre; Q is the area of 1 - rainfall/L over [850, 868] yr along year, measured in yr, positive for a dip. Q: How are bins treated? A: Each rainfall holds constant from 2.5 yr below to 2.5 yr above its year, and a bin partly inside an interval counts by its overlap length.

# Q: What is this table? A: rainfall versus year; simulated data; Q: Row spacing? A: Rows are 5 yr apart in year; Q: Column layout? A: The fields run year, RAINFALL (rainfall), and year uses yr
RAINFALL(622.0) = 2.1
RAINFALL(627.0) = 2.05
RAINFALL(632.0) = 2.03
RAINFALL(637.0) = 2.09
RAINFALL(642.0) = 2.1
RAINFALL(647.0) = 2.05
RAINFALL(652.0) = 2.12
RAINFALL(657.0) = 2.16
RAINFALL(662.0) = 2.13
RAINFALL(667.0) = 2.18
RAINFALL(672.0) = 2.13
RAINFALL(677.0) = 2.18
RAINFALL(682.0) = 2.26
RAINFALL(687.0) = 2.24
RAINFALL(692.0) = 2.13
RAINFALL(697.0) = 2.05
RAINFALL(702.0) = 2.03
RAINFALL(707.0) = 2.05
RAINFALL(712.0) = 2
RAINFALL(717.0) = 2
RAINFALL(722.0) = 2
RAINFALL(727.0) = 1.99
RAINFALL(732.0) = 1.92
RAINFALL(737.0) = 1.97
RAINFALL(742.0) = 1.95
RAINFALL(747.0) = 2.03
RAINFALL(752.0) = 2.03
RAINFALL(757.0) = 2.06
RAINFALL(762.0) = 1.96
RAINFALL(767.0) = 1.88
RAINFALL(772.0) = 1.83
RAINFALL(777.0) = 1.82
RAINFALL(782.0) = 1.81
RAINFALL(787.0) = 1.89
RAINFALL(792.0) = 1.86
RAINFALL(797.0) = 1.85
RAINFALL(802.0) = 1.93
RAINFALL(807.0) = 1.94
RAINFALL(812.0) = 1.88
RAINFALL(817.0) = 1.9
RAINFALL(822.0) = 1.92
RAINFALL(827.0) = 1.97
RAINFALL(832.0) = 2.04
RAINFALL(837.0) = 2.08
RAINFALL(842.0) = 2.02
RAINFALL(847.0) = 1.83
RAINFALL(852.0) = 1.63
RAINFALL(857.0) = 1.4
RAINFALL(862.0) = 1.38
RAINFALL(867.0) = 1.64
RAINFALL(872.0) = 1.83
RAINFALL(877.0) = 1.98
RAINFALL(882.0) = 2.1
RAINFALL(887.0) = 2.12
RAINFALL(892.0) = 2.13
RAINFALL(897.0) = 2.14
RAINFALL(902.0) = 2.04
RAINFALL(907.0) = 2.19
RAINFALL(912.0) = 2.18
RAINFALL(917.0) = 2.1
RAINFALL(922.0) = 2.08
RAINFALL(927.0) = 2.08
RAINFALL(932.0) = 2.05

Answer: 5.2 yr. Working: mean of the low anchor 2.03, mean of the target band 1.5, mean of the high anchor 2.13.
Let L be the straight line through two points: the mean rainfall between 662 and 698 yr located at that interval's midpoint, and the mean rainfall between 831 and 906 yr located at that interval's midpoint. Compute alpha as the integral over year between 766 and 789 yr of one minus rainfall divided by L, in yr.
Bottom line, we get 2.1 yr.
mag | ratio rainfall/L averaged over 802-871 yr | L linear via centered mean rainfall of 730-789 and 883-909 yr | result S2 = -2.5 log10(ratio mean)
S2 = 0.12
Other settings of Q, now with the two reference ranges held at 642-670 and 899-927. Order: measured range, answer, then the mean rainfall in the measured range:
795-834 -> 3.51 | 1.93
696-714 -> 0.78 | 2.03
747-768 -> 1.25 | 2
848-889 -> 6.95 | 1.76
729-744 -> 1.23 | 1.95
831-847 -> 0.79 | 2.01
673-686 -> -0.53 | 2.21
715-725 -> 0.58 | 2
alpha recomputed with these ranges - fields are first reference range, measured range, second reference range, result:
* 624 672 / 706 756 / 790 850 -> 0.7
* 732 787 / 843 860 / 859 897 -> 2.3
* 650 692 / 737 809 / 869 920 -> 7.1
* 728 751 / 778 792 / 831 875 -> 0.3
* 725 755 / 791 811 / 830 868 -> -0.5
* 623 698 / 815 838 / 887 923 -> 1.6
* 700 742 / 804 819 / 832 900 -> 0.1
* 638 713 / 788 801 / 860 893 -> 0.7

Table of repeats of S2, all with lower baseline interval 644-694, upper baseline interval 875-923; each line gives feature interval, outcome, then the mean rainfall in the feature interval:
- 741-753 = 0.070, 2.01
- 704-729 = 0.072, 2.01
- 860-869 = 0.366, 1.51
